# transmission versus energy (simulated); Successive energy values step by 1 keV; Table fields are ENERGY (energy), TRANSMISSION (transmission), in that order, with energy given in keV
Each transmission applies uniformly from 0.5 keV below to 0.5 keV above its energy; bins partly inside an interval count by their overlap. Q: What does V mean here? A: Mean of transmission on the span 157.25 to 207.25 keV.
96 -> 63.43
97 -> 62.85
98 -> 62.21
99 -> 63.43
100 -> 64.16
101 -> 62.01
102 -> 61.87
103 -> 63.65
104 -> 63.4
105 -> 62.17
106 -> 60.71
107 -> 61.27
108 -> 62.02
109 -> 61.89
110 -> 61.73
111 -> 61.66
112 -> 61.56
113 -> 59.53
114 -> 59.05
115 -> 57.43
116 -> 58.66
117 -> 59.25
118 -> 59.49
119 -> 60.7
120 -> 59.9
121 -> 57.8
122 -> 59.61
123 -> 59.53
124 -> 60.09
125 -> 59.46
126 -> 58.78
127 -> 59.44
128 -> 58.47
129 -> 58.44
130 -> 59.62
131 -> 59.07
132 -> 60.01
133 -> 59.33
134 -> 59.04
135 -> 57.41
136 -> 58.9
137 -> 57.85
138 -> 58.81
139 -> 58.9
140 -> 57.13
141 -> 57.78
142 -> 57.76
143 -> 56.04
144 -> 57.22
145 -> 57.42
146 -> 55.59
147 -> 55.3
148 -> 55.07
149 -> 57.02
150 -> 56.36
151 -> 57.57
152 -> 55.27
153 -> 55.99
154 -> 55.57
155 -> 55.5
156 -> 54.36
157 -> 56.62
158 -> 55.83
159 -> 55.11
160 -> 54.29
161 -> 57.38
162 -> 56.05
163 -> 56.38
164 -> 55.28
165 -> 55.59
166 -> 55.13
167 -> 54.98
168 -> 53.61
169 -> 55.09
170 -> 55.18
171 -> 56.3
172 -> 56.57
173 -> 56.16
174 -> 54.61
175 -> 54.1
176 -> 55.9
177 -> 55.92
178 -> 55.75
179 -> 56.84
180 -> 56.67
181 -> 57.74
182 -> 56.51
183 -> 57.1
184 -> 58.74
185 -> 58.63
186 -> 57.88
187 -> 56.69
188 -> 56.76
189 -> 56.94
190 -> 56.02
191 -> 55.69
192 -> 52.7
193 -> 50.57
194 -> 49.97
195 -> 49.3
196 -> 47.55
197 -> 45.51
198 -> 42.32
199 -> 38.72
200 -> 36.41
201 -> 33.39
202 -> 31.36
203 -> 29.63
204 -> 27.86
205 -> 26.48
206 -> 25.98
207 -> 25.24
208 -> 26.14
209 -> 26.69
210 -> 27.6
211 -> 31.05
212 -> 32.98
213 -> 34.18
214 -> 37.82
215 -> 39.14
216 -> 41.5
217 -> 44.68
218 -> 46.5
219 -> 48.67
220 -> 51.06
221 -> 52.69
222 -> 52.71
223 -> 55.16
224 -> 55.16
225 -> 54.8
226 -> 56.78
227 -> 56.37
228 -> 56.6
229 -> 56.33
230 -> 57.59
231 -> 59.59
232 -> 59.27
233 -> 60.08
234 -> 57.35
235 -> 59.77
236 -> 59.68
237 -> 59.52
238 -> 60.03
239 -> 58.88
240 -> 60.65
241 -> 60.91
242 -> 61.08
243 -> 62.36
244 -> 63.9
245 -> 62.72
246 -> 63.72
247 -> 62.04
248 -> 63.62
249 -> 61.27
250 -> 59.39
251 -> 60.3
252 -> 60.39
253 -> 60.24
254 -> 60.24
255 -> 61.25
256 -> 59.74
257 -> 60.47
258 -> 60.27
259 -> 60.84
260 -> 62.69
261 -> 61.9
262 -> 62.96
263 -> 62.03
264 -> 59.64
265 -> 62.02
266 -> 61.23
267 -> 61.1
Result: 50.6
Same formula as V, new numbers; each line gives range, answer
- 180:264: 51.8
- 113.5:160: 57.8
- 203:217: 31.4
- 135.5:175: 56.2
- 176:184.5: 56.8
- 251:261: 60.7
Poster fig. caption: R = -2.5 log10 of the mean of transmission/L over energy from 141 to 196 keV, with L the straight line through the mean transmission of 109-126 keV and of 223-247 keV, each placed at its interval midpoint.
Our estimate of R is 0.073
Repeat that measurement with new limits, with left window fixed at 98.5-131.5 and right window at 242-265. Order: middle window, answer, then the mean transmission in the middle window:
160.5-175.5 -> 0.100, 55.5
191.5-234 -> 0.362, 43.8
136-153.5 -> 0.069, 56.9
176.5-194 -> 0.090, 56.1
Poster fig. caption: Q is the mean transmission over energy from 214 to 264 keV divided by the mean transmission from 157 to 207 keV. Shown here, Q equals 1.14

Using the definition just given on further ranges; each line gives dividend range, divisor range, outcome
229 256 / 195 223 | 1.60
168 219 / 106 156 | 0.79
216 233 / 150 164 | 0.96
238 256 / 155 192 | 1.09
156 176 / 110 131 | 0.93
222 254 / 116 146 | 1.01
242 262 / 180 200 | 1.17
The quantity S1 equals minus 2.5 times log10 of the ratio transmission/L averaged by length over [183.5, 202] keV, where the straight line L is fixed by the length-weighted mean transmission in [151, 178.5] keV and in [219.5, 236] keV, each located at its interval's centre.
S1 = 0.13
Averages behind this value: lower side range 55.5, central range 49.7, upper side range 56.4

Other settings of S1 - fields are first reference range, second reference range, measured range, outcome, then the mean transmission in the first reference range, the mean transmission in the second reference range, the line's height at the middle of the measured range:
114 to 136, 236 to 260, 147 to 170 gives 0.08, 59.1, 61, 59.6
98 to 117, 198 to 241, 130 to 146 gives -0.02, 61.4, 45.7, 57.1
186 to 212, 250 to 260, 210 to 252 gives -0.04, 40.5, 60.5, 51.9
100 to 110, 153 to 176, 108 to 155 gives 0.01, 62.2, 55.5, 59.2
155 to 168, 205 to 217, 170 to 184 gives -0.17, 55.5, 32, 48.1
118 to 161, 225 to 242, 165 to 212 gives 0.22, 57.6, 58.7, 58.2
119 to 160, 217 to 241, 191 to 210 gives 0.46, 57.6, 56.2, 56.6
